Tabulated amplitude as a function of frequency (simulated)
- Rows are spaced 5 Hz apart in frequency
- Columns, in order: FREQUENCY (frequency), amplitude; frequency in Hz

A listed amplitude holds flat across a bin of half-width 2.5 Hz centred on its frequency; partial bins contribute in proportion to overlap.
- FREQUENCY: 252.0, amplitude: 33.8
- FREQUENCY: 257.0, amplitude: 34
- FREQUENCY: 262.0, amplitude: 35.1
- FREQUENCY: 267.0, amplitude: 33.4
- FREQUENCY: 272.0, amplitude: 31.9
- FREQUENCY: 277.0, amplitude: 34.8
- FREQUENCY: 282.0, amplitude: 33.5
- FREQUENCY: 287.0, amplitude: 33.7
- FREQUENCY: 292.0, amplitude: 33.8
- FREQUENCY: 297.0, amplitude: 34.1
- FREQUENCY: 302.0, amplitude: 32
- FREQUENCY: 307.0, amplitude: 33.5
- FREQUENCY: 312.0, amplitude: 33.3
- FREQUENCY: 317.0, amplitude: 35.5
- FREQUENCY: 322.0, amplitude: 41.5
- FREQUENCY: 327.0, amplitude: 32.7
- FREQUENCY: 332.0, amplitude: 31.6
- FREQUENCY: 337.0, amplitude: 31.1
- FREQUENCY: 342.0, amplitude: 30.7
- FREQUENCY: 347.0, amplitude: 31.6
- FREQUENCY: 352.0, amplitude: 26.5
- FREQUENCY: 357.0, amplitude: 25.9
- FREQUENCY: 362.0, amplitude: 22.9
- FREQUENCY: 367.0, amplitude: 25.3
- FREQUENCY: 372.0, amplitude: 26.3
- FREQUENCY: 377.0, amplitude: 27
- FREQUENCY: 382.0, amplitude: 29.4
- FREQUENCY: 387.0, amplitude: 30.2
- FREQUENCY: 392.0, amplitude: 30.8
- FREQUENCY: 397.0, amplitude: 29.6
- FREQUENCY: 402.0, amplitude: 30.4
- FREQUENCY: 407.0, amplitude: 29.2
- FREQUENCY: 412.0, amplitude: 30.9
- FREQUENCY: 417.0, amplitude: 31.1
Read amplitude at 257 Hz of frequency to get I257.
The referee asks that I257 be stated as 34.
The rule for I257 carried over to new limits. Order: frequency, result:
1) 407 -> 29.2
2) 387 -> 30.2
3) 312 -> 33.3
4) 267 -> 33.4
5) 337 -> 31.1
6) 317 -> 35.5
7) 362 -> 22.9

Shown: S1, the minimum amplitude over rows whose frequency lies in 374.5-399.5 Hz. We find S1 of 27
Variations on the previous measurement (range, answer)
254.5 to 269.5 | 33.4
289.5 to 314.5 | 32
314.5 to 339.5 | 31.1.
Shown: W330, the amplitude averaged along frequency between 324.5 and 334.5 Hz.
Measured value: 32.1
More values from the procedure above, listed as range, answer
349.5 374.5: 25.4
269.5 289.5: 33.5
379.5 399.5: 30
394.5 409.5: 29.7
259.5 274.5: 33.5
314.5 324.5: 38.5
